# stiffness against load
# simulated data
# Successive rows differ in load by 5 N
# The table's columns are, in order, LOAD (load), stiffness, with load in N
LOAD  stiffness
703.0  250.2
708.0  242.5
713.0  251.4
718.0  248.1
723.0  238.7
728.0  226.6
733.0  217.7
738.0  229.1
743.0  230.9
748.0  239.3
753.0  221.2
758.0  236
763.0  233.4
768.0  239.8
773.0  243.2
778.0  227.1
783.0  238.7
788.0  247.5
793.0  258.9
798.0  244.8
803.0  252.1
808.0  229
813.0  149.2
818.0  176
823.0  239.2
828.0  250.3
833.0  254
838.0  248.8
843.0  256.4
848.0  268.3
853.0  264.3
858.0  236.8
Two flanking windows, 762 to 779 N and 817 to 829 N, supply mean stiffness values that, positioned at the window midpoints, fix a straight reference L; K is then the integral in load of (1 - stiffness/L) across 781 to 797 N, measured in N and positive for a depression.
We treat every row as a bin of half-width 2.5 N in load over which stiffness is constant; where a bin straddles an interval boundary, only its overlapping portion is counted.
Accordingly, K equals -1.11 N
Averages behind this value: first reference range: 237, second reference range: 224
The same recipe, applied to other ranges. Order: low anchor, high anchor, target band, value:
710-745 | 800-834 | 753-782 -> -0.8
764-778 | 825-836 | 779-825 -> 3.5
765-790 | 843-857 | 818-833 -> 1.1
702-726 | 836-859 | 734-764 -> 2.1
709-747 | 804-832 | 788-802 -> -2.0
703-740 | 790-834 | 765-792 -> -1.1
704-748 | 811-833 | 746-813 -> -4.2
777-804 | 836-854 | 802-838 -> 4.4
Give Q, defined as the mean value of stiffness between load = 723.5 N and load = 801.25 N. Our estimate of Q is 236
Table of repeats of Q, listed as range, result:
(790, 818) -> 223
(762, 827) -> 230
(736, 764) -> 232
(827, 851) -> 256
